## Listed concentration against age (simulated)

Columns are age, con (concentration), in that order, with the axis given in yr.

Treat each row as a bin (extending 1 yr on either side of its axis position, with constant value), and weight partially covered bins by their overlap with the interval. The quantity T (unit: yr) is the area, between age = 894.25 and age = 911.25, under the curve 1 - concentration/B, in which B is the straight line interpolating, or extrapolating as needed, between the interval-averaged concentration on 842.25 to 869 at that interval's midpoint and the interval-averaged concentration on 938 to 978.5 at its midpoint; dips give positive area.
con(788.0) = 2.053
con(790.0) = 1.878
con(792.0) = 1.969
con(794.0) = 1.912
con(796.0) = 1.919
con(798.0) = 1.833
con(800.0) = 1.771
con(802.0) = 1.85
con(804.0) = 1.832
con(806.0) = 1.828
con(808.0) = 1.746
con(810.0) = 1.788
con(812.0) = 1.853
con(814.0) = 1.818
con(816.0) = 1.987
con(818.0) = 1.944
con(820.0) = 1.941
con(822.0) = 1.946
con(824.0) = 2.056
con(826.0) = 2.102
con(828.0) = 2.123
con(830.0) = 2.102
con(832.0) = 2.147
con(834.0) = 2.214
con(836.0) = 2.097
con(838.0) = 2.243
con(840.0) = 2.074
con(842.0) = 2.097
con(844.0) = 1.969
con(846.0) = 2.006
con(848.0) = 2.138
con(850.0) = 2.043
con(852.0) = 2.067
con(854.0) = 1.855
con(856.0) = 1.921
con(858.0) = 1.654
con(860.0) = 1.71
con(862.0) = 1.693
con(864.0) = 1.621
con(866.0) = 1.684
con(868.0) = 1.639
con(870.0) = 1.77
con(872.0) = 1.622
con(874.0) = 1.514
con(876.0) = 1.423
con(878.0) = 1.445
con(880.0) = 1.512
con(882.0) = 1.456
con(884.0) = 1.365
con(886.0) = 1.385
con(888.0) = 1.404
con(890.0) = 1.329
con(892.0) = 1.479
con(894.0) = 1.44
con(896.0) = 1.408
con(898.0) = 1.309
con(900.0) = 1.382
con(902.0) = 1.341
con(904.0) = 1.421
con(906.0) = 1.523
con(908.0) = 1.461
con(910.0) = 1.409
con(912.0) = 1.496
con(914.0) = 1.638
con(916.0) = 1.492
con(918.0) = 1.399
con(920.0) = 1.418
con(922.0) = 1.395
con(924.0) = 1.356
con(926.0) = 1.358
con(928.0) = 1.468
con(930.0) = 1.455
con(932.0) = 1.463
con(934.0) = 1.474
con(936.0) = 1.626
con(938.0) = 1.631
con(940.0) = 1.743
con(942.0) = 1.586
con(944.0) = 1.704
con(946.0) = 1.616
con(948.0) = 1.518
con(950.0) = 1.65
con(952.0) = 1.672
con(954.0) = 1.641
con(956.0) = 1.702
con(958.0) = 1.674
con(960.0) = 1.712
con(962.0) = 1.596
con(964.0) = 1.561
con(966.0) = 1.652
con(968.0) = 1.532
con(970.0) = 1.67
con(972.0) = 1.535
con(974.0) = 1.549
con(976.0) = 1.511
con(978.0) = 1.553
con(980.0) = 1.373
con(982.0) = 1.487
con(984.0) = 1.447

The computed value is 3.3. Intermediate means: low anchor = 1.85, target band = 1.41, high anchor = 1.62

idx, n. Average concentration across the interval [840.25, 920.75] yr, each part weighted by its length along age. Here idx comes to 1.6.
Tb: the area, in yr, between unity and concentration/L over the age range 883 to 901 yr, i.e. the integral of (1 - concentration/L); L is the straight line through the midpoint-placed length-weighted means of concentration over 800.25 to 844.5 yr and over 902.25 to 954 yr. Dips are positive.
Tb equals 3.1 yr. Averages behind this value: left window 1.99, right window 1.52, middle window 1.39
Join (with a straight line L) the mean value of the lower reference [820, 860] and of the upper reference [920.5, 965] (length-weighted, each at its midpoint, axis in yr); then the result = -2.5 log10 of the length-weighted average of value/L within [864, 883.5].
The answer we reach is 0.20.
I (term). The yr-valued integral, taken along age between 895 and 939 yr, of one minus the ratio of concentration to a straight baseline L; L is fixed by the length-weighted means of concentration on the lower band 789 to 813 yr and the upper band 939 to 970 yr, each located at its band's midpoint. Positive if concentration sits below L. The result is 6.2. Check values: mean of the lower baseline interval 1.85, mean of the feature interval 1.45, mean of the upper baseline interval 1.64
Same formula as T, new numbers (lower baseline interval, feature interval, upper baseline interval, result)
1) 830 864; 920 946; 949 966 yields 3.05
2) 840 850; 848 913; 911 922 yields 7.60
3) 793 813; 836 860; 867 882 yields -4.90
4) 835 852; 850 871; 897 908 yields 1.26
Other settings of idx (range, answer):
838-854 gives 2.06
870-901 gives 1.44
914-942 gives 1.49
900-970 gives 1.54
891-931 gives 1.43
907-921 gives 1.47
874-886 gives 1.44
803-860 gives 1.98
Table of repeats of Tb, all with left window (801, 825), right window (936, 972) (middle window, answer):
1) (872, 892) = 3.7 yr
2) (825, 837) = -1.8 yr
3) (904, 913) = 1.3 yr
